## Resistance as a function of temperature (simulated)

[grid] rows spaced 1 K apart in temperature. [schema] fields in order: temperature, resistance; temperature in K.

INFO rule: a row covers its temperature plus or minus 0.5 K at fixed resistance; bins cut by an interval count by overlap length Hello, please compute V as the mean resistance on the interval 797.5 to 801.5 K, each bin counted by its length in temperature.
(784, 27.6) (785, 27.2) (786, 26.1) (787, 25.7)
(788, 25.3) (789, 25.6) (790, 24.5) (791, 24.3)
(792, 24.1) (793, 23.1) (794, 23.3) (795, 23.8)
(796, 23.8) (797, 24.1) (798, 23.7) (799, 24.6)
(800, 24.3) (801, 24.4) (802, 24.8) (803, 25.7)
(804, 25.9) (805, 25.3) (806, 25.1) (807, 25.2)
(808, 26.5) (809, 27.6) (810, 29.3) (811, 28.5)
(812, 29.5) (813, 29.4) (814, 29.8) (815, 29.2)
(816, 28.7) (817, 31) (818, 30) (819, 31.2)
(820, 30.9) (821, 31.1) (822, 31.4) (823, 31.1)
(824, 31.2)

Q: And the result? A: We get 24.2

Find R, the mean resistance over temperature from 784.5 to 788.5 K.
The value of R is 26.1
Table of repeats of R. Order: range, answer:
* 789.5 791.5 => 24.4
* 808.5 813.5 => 28.9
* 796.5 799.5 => 24.1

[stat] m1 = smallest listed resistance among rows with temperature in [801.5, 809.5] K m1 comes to 24.8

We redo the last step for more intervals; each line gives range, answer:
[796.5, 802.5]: 23.7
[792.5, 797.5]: 23.1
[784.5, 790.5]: 24.5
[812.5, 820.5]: 28.7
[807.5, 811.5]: 26.5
